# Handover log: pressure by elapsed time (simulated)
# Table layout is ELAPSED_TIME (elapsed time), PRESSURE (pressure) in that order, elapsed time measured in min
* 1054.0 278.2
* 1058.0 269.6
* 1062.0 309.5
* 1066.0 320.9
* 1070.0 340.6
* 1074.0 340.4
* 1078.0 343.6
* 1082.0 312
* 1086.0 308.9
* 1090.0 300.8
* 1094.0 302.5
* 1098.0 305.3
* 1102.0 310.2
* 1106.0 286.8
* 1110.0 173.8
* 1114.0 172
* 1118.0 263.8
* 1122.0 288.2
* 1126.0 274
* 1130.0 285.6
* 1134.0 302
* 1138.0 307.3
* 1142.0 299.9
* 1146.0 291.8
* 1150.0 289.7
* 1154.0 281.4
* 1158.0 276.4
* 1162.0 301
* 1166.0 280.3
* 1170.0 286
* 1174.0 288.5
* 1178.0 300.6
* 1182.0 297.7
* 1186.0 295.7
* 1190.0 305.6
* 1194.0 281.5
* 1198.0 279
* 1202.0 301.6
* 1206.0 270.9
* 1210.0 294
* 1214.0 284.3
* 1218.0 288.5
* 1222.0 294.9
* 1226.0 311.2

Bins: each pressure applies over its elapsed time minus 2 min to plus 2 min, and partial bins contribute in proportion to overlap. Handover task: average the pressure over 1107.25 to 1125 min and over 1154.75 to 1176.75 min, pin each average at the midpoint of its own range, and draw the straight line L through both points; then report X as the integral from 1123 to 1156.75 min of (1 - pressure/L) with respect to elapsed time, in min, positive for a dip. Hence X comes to -4.5 min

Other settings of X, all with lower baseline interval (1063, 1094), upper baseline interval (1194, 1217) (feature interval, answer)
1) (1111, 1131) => 3.8 min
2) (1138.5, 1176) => 1.3 min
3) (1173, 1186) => -0.1 min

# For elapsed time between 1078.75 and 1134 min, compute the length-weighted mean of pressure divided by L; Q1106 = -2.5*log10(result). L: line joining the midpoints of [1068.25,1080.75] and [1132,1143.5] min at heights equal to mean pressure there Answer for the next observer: 0.16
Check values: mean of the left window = 340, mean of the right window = 303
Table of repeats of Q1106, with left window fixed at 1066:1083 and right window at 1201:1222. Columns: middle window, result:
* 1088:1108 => 0.09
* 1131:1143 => 0.04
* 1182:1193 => -0.01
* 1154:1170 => 0.07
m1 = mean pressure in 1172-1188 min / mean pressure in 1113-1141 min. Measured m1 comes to 1.1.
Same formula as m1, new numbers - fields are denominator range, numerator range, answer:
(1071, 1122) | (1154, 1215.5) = 1.01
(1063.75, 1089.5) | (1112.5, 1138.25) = 0.83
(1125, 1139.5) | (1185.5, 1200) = 0.99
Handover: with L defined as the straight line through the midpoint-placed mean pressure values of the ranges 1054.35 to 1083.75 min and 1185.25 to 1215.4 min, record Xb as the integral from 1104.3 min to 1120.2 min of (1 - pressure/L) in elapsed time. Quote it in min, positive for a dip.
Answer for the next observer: 4.3 min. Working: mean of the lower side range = 317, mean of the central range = 224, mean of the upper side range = 289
